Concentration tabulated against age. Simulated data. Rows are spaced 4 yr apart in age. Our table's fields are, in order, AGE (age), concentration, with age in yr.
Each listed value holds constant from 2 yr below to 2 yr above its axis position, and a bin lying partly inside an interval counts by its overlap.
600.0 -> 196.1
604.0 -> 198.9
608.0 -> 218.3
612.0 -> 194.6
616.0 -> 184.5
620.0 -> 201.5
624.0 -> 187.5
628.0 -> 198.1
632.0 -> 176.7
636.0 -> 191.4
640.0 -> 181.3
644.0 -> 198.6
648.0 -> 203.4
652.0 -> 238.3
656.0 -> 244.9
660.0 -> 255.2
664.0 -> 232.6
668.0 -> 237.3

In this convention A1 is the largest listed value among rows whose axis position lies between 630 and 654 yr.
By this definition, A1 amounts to 238.3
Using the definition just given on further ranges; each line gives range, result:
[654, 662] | 255.2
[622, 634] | 198.1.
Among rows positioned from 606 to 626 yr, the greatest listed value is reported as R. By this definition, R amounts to 218.3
